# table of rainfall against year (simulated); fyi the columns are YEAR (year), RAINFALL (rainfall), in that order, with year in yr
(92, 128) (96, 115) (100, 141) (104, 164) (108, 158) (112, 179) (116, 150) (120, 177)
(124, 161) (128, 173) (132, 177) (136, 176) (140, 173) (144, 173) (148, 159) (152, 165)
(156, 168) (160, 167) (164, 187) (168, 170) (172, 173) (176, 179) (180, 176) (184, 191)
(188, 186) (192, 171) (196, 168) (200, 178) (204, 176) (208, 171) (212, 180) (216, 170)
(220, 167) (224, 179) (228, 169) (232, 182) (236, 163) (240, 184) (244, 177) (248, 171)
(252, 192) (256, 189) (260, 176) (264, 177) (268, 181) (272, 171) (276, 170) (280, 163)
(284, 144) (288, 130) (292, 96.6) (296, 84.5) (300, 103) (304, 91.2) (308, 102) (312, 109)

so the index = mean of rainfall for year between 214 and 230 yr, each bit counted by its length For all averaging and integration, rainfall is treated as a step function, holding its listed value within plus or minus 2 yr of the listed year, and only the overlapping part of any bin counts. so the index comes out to 171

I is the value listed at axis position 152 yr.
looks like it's 165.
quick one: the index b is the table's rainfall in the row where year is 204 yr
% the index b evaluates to 176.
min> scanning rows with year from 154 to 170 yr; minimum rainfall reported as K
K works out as 167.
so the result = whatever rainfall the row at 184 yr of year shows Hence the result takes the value 191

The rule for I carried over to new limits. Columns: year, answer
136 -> 176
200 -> 178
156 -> 168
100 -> 141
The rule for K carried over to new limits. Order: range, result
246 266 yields 171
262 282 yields 163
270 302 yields 84.5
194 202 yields 168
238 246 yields 177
